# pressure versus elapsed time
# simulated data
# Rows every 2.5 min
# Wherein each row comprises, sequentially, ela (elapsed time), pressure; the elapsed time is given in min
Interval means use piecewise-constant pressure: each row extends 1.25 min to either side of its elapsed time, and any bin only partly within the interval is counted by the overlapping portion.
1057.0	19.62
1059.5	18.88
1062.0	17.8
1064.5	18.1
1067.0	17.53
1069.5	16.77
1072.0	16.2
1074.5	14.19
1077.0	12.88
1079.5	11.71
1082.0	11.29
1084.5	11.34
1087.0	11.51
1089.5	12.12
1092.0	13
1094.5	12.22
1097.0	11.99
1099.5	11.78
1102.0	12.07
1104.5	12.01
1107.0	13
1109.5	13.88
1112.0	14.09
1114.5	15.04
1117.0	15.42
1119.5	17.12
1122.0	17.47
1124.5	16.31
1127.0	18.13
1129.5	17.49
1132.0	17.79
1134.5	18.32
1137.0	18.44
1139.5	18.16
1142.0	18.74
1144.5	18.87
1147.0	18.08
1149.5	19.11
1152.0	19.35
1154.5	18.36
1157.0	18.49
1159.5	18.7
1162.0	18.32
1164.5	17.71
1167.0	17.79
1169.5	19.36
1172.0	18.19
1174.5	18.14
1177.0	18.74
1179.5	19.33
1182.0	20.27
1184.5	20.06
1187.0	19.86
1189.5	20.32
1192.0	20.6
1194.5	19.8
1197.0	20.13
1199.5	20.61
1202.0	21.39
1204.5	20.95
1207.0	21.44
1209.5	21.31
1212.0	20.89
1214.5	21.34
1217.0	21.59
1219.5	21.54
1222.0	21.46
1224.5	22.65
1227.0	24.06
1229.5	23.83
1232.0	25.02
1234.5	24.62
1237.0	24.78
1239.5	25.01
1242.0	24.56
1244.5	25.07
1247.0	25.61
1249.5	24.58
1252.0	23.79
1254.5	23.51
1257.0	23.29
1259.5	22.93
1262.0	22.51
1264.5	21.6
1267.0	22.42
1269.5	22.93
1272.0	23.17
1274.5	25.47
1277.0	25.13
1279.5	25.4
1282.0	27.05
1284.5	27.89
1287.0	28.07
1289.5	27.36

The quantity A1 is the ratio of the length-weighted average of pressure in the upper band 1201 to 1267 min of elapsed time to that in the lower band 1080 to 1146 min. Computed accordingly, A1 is 1.5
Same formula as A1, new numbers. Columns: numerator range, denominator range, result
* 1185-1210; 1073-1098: 1.68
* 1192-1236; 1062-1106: 1.63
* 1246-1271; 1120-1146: 1.30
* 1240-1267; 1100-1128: 1.60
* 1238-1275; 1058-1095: 1.64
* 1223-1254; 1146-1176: 1.32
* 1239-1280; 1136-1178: 1.29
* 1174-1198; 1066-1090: 1.46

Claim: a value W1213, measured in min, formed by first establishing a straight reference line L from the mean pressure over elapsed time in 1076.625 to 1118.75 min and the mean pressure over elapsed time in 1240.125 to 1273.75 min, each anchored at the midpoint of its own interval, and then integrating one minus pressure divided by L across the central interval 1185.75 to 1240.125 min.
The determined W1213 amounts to -3.5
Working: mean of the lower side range 12.7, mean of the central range 21.9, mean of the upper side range 23.6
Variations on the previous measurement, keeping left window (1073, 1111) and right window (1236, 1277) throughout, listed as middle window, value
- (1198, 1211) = -0.6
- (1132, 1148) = -2.7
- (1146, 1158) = -1.5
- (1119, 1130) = -2.0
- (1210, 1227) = -0.4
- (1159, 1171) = -0.6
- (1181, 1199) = -0.9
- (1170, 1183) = -0.5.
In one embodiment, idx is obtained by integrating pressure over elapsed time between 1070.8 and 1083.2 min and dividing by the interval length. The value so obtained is 13.3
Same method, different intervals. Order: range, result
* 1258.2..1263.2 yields 22.7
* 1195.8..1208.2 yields 20.9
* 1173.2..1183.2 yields 19.1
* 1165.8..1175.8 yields 18.4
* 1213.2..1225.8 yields 21.7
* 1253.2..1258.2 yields 23.4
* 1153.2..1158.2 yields 18.4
